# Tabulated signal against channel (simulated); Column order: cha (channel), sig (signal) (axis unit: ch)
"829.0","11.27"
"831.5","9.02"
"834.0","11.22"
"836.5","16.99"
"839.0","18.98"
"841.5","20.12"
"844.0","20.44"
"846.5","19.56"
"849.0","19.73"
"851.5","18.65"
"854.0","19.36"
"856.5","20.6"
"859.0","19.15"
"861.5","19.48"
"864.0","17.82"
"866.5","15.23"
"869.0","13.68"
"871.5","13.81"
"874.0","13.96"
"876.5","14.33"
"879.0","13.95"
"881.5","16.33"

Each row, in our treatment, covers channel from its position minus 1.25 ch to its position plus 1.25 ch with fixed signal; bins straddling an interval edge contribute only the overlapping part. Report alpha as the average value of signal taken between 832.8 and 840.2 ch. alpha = 15.7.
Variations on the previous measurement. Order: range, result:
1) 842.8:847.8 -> 20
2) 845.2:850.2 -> 19.7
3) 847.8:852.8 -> 19.2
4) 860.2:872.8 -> 16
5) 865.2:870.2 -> 14.5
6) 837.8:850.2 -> 19.8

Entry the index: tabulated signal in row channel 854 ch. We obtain 19.36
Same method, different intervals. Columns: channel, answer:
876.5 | 14.33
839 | 18.98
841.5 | 20.12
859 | 19.15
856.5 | 20.6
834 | 11.22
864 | 17.82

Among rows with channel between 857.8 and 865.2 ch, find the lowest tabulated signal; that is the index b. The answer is 17.82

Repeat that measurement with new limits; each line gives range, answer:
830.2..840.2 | 9.02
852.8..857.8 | 19.36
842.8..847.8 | 19.56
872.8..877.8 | 13.96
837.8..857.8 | 18.65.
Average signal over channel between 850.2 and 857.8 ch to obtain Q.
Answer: 19.5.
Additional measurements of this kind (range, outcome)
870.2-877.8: 14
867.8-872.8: 13.7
